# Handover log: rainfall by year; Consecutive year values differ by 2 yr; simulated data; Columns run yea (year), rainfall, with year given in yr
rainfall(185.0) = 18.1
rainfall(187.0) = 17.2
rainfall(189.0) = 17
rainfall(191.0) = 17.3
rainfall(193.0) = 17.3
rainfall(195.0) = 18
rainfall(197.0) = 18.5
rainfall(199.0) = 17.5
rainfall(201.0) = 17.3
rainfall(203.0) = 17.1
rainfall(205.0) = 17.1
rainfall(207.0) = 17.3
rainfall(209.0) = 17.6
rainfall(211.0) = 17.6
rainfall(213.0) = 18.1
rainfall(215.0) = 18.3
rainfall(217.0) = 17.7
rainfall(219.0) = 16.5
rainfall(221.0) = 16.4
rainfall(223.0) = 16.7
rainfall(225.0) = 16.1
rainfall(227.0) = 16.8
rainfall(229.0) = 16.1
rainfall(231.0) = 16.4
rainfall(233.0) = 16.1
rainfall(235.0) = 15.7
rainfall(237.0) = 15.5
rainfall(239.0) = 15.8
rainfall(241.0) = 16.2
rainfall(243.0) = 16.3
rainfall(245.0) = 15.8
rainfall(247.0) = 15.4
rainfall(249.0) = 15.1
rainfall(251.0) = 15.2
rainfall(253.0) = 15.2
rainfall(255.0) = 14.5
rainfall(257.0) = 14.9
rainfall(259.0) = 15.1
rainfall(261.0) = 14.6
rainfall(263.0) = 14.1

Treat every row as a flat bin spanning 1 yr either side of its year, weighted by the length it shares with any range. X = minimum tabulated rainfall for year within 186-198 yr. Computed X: 17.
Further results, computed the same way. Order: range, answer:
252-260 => 14.5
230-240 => 15.5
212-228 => 16.1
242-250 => 15.1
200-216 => 17.1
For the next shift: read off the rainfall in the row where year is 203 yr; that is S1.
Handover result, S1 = 17.1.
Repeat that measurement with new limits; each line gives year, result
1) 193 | 17.3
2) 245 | 15.8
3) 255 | 14.5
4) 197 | 18.5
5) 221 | 16.4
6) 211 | 17.6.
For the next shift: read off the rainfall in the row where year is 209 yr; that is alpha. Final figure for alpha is 17.6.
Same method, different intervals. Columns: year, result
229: 16.1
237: 15.5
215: 18.3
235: 15.7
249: 15.1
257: 14.9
